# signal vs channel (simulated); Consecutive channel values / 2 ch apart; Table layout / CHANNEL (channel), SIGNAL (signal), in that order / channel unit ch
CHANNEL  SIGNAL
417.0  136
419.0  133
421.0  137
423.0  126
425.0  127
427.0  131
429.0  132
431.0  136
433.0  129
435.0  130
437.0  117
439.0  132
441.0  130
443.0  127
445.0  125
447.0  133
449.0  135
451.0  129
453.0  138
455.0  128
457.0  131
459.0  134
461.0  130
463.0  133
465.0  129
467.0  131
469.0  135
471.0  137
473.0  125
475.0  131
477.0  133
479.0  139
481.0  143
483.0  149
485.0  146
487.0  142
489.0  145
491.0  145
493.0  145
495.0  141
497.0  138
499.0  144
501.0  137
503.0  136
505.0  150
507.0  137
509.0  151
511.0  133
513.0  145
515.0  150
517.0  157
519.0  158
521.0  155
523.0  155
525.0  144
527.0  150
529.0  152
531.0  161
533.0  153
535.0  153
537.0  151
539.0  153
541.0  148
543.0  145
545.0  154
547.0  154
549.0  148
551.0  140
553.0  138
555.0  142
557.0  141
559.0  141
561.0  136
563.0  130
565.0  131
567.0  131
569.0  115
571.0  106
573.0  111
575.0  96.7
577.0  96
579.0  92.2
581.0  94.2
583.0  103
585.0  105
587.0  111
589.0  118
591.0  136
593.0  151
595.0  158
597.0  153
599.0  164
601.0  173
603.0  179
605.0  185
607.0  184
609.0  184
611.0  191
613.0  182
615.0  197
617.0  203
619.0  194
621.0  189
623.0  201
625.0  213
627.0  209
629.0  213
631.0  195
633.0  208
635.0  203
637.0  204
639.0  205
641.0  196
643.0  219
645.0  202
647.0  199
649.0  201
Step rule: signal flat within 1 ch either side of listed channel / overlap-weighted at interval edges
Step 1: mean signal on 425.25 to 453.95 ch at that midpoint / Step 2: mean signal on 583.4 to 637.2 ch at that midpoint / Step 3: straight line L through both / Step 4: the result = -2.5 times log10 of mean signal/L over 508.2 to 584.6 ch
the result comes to 0.16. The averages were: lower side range 130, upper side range 177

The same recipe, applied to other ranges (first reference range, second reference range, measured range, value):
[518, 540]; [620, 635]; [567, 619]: 0.29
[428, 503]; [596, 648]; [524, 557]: 0.10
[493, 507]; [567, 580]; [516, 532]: -0.19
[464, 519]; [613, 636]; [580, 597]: 0.44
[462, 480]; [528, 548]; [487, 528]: -0.02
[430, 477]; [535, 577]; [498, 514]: -0.07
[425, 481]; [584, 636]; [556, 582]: 0.37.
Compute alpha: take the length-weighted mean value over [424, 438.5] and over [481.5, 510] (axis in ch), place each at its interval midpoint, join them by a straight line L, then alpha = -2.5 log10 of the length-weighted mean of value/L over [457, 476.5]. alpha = 0.04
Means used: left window 129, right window 143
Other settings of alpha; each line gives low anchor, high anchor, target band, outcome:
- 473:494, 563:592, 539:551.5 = -0.222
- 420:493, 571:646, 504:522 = -0.018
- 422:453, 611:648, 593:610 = 0.119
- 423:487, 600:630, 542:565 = 0.192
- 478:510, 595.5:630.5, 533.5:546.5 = 0.068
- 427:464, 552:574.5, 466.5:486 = -0.057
